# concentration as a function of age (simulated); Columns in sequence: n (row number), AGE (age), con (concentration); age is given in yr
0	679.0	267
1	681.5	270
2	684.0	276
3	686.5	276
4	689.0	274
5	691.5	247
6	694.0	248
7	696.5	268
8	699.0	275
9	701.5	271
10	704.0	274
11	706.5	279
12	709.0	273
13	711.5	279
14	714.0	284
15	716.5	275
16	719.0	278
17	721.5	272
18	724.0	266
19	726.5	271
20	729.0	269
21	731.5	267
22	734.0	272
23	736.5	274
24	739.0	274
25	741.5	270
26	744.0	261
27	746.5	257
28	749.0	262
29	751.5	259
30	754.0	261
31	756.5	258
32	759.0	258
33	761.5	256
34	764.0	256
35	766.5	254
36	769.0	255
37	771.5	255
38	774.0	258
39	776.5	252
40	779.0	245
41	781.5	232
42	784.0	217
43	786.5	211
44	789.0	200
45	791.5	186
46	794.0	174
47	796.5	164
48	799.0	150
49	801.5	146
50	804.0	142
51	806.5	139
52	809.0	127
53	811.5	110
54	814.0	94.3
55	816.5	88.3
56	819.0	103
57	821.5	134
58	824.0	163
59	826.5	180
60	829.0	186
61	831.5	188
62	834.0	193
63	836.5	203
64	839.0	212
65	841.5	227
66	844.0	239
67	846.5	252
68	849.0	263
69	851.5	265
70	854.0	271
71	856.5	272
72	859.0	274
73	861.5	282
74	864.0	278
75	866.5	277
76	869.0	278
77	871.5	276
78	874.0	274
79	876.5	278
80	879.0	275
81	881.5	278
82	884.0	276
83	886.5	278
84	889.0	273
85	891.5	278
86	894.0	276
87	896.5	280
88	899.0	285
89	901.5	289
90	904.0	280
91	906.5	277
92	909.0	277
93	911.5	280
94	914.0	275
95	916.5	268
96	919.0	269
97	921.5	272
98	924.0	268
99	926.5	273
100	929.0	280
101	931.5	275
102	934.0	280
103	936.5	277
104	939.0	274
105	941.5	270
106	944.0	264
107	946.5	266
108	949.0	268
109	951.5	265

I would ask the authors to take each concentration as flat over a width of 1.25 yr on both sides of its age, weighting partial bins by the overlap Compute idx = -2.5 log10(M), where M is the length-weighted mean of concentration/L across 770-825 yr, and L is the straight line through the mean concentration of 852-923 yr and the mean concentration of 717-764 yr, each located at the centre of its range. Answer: 0.48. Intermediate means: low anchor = 266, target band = 173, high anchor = 276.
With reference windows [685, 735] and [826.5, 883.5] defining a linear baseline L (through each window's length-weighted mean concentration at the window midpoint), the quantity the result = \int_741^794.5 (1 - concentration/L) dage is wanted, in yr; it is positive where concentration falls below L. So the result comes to 4.03 yr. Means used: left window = 271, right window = 251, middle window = 243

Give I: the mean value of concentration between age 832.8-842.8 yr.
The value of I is 209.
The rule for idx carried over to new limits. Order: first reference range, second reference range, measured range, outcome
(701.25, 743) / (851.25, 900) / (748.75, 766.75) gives 0.07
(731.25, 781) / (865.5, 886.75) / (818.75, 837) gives 0.50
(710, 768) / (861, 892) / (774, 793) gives 0.21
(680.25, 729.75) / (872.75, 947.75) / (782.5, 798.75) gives 0.39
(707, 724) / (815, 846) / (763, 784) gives -0.10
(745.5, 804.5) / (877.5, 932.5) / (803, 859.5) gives 0.31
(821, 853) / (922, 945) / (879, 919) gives -0.11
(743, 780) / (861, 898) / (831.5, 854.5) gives 0.17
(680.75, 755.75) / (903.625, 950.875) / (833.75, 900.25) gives 0.03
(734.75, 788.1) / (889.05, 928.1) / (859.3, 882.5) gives -0.03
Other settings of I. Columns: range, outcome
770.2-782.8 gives 248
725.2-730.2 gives 270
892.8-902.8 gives 283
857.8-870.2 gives 278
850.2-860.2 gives 270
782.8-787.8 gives 214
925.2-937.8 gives 277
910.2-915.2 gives 278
